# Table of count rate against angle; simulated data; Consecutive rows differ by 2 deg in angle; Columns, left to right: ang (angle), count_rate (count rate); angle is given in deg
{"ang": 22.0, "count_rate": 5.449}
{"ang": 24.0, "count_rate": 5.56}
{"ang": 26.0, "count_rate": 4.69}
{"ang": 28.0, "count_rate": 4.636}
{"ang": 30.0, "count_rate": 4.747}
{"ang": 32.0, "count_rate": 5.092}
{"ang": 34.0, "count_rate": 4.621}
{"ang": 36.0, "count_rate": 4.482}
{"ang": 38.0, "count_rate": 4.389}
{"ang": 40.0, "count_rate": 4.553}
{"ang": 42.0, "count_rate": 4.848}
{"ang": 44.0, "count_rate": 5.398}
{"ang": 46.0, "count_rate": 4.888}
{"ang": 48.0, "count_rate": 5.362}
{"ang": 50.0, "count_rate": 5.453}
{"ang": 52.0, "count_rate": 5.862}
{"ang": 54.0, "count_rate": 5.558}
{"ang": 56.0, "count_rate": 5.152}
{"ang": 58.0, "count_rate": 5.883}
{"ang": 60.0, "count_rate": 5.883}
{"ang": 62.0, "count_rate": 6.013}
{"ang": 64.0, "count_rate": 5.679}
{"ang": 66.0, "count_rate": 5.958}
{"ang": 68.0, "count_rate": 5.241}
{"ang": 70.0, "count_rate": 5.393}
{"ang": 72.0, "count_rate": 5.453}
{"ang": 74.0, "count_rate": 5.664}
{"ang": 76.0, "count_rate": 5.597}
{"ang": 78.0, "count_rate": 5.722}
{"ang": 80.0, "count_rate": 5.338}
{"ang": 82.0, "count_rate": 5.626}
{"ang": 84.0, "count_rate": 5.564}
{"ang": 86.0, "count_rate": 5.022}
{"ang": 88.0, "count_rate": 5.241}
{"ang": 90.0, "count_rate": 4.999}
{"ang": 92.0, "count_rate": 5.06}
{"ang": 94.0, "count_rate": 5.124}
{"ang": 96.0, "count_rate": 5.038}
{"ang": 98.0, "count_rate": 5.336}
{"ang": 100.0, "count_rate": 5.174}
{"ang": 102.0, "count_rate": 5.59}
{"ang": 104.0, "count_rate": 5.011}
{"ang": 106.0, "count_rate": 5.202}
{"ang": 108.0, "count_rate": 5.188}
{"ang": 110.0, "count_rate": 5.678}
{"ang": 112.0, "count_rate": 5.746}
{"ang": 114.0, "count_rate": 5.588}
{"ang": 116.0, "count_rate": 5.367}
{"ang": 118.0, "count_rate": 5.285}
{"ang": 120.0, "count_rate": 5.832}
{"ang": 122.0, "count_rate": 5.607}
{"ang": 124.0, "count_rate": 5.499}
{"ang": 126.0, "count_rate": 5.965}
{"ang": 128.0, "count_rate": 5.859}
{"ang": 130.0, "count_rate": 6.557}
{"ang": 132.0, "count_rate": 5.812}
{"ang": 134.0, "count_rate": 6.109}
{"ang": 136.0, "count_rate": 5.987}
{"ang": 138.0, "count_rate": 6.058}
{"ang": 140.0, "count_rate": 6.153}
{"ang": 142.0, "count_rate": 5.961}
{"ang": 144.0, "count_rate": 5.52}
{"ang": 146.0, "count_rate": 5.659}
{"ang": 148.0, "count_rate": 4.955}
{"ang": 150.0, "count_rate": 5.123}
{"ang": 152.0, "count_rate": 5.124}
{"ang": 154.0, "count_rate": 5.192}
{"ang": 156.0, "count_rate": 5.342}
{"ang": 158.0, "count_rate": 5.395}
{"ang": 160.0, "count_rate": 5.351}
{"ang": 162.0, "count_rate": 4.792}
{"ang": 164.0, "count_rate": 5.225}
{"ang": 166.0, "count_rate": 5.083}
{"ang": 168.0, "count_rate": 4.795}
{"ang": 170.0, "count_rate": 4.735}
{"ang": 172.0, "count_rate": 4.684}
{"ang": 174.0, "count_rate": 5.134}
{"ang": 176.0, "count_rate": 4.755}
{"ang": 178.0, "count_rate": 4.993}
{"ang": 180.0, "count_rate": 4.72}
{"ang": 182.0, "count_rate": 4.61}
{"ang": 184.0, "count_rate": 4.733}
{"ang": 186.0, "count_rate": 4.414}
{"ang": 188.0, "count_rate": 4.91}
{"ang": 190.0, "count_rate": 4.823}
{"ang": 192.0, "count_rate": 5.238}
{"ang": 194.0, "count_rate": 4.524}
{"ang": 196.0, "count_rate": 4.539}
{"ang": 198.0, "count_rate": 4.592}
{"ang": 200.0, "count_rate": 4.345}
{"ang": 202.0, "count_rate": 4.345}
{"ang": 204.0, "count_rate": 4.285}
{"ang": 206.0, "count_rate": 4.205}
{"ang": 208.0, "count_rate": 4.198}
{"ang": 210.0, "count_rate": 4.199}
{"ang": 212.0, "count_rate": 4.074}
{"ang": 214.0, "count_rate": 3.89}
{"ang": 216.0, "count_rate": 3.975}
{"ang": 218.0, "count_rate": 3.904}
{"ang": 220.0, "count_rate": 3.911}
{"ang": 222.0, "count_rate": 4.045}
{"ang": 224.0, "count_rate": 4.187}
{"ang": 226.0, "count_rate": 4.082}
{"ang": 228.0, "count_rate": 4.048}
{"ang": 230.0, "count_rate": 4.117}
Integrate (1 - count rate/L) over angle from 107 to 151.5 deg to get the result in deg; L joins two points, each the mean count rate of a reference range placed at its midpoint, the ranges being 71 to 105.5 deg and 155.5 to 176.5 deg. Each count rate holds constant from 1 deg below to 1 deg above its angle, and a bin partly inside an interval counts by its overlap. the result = -4.6 deg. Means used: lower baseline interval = 5.33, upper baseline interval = 5.03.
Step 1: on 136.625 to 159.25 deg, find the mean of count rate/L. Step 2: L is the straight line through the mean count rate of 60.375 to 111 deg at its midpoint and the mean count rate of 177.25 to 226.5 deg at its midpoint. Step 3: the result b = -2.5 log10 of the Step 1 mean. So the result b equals -0.13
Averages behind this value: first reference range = 5.4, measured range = 5.5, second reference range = 4.39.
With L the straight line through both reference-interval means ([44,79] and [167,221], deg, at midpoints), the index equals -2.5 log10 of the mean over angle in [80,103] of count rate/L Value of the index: 0.01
